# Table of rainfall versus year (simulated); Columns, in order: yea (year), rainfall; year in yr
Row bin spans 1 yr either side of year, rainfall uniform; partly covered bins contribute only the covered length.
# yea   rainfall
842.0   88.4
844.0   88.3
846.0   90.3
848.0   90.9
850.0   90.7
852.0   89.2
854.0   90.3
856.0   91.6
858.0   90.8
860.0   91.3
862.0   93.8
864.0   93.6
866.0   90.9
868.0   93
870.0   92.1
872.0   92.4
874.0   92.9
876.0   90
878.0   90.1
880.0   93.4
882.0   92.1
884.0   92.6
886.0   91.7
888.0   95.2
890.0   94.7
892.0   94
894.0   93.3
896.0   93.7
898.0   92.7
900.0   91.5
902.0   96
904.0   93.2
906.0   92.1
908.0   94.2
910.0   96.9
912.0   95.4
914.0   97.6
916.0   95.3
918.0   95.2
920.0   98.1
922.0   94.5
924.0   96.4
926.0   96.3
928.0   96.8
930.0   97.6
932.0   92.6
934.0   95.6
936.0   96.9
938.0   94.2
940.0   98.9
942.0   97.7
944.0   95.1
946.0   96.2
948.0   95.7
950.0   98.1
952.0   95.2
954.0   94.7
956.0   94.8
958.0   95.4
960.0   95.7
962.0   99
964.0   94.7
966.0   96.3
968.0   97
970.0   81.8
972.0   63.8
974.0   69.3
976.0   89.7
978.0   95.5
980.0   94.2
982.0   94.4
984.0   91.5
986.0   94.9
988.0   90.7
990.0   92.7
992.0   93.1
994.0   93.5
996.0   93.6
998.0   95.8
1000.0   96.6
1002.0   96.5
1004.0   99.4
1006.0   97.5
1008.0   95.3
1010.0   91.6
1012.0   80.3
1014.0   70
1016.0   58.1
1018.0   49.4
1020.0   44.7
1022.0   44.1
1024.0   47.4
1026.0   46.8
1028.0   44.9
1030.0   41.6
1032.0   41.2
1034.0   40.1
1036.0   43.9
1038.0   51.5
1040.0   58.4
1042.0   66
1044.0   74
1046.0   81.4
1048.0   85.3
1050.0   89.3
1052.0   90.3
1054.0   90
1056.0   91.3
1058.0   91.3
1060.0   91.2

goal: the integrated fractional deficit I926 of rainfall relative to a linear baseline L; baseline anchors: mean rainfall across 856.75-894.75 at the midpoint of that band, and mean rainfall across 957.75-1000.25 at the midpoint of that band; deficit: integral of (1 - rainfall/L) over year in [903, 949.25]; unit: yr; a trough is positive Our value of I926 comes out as -2.0 yr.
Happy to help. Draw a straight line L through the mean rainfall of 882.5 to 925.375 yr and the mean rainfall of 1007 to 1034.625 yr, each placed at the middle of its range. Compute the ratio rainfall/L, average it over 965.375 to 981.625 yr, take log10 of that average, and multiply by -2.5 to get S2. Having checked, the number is -0.19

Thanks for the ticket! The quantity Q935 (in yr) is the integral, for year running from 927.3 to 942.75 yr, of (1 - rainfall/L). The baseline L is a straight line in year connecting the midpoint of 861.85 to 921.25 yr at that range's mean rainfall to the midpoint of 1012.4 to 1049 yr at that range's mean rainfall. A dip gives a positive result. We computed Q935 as -2.77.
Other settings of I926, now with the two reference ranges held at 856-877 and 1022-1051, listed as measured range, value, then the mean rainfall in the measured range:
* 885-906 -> -1.80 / 93.5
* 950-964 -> -4.23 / 95.9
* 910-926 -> -2.86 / 96.1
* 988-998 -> -4.05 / 93.2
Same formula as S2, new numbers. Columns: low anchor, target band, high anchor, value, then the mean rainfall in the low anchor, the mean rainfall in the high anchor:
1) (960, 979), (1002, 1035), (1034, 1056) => 0.236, 87.9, 72.3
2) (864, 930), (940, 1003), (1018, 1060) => -0.191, 93.9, 63.5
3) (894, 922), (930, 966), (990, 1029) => -0.102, 94.7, 76.2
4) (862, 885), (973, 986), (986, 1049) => -0.165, 92.2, 71.5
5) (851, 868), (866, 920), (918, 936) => 0.002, 91.5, 96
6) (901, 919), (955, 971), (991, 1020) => -0.057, 95.1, 85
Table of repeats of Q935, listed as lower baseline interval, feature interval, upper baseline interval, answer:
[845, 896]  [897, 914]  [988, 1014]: -0.36 yr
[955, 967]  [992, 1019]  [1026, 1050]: -4.29 yr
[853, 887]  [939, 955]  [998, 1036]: -3.69 yr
